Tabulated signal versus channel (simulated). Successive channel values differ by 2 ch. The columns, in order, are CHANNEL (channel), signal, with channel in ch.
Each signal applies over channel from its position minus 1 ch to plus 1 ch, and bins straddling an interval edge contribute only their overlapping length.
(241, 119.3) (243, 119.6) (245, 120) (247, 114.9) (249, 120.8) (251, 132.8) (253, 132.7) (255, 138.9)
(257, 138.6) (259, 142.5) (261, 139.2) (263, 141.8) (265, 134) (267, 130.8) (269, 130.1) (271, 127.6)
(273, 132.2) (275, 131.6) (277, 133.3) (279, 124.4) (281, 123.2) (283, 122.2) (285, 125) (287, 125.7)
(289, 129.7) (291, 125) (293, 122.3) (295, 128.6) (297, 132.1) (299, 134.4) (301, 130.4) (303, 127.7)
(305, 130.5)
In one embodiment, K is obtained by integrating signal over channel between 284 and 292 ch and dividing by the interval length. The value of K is 126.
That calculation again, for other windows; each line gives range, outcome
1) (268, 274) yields 130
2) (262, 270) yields 134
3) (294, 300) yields 132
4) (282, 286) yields 124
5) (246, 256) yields 128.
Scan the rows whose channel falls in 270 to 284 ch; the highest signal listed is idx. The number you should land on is 133.3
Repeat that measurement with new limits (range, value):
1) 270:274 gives 132.2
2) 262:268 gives 141.8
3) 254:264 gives 142.5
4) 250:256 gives 138.9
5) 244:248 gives 120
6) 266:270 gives 130.8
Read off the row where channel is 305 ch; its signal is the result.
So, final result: 130.5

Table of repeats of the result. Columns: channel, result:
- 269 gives 130.1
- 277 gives 133.3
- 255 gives 138.9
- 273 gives 132.2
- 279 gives 124.4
